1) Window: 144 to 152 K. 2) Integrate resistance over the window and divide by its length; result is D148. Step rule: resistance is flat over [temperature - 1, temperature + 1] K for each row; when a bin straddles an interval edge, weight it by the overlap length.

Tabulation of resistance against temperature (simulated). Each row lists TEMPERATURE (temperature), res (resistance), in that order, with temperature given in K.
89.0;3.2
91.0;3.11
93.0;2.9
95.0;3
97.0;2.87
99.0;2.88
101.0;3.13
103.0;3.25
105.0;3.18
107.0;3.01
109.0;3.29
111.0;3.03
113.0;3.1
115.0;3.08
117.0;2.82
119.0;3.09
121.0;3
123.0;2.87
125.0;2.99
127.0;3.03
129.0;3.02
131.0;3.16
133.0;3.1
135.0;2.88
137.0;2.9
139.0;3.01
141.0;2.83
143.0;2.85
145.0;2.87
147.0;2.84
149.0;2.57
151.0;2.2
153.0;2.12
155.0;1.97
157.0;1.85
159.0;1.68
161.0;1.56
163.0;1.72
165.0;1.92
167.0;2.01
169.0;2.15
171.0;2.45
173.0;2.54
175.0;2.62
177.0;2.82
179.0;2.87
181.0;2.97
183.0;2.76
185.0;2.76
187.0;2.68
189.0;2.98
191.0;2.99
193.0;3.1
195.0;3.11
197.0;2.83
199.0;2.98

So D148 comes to 2.62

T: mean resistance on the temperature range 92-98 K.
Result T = 2.92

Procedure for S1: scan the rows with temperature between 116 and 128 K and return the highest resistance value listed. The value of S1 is 3.09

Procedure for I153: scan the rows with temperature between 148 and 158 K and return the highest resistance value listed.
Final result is 2.57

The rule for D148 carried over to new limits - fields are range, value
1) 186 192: 2.88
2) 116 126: 2.95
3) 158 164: 1.65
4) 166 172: 2.2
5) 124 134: 3.06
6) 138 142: 2.92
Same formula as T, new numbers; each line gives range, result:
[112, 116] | 3.09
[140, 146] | 2.85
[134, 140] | 2.93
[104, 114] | 3.12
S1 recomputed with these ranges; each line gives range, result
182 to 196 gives 3.11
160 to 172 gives 2.45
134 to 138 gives 2.9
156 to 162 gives 1.85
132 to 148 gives 3.1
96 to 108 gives 3.25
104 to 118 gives 3.29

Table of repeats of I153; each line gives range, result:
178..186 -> 2.97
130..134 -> 3.16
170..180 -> 2.87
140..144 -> 2.85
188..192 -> 2.99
